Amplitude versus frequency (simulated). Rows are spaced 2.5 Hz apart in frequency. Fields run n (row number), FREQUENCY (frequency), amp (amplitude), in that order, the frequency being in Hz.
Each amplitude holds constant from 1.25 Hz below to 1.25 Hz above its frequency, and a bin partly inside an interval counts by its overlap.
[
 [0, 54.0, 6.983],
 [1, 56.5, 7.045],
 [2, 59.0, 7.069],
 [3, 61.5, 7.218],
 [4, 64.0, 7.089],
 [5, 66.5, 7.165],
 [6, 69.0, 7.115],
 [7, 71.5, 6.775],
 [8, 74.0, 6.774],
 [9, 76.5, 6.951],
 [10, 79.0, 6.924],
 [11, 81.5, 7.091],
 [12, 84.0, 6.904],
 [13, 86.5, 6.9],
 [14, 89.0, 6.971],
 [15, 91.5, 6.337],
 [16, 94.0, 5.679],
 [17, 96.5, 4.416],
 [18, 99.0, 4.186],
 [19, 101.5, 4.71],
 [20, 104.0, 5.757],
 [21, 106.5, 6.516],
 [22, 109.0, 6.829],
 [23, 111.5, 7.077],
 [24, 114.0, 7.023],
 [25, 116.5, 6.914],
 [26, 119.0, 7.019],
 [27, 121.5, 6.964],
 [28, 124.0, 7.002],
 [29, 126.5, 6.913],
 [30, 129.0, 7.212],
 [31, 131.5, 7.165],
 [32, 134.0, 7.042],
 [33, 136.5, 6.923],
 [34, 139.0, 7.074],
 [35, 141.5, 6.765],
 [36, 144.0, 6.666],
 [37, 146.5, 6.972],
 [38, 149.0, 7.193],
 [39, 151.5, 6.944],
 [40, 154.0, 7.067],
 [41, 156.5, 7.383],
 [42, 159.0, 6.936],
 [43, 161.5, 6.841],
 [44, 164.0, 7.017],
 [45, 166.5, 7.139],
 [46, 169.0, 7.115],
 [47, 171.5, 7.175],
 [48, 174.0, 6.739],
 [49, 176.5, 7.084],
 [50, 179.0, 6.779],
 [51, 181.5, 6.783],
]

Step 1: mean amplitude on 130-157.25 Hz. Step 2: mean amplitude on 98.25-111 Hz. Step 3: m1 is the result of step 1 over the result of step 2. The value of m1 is 1.2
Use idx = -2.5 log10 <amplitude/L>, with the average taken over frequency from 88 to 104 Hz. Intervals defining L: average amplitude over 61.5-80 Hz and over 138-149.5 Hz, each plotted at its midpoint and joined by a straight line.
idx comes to 0.28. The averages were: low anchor 6.99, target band 5.39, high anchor 6.91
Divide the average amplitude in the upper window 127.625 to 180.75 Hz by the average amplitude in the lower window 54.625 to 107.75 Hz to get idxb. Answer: 1.08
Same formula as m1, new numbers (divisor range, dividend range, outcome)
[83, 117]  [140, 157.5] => 1.14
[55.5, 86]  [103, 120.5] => 0.96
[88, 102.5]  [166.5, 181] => 1.30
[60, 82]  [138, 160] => 1.00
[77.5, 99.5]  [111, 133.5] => 1.13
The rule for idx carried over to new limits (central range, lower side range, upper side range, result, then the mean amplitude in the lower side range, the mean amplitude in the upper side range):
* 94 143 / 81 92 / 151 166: 0.075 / 6.86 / 7.04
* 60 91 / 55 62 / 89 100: -0.117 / 7.09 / 5.38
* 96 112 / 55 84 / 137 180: 0.237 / 7.01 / 6.99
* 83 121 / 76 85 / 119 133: 0.128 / 6.97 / 7.05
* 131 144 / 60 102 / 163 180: -0.024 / 6.46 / 7.01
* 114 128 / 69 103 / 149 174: -0.057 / 6.23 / 7.06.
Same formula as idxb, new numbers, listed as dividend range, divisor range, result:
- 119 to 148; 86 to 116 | 1.16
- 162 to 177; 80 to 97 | 1.10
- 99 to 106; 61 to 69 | 0.73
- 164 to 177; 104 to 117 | 1.04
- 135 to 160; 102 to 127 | 1.04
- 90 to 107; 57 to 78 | 0.76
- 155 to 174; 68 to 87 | 1.02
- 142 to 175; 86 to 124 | 1.12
